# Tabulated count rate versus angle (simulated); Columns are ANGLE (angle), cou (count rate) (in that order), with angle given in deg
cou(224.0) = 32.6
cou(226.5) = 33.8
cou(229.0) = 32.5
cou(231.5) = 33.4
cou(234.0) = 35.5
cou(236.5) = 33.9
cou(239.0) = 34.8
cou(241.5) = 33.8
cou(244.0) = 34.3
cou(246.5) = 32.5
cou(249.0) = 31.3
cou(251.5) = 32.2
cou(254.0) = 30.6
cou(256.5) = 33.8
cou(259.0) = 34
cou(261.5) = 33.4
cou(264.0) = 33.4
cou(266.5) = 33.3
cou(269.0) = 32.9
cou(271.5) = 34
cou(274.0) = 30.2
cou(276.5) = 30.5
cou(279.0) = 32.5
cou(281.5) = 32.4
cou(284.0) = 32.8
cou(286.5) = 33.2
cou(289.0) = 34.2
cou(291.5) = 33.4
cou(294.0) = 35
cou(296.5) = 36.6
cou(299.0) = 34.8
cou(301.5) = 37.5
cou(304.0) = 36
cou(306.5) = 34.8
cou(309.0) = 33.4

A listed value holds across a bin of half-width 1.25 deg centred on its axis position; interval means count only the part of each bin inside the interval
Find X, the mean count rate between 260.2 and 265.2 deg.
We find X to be 33.4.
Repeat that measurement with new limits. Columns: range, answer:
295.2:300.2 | 35.7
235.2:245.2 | 34.2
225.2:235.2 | 33.8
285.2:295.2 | 33.9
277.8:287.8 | 32.7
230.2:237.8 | 34.3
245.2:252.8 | 32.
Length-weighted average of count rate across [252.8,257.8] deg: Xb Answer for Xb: 32.2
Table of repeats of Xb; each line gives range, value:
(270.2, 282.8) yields 31.9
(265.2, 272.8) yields 33.4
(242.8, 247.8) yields 33.4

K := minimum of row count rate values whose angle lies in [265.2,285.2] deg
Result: 30.2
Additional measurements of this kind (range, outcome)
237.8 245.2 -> 33.8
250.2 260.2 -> 30.6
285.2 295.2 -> 33.2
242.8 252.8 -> 31.3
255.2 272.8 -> 32.9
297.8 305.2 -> 34.8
